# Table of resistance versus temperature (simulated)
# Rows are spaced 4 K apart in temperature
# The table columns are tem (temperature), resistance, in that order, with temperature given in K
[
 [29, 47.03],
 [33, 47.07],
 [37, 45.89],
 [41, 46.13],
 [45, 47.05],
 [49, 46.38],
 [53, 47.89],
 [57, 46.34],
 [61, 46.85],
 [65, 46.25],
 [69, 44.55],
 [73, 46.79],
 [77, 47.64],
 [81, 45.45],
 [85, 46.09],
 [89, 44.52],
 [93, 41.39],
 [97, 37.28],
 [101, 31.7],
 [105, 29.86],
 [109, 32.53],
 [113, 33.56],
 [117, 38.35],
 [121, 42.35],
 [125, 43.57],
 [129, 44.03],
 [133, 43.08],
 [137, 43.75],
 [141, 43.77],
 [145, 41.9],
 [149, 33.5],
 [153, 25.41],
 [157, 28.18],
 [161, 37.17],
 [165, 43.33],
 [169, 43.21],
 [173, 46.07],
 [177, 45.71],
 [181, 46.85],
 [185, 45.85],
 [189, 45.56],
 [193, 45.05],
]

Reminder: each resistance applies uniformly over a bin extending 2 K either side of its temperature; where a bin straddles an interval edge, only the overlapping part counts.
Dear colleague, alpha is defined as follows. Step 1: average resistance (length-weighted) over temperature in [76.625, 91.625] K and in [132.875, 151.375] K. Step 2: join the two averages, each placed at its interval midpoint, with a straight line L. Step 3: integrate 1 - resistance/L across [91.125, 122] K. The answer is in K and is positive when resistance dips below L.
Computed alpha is 5.66 K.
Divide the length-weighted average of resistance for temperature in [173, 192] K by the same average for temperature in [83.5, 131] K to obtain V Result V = 1.2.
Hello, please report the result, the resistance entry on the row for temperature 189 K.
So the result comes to 45.56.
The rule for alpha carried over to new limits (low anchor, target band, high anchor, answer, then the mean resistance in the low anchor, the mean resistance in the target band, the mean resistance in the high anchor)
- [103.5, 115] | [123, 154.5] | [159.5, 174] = -2.5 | 32.1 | 40.1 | 42.4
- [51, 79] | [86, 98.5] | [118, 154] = 0.8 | 46.6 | 41.6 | 40.5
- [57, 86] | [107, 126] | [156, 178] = 2.6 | 46.2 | 37.8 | 40.9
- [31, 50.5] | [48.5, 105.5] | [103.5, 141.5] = -0.1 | 46.5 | 43.5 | 39.4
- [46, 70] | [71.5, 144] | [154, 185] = 5.4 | 46.5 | 40.8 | 41.3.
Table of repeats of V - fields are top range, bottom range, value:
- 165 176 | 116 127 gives 1.07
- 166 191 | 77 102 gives 1.08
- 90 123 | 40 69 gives 0.78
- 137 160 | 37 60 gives 0.76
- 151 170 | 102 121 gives 1.02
